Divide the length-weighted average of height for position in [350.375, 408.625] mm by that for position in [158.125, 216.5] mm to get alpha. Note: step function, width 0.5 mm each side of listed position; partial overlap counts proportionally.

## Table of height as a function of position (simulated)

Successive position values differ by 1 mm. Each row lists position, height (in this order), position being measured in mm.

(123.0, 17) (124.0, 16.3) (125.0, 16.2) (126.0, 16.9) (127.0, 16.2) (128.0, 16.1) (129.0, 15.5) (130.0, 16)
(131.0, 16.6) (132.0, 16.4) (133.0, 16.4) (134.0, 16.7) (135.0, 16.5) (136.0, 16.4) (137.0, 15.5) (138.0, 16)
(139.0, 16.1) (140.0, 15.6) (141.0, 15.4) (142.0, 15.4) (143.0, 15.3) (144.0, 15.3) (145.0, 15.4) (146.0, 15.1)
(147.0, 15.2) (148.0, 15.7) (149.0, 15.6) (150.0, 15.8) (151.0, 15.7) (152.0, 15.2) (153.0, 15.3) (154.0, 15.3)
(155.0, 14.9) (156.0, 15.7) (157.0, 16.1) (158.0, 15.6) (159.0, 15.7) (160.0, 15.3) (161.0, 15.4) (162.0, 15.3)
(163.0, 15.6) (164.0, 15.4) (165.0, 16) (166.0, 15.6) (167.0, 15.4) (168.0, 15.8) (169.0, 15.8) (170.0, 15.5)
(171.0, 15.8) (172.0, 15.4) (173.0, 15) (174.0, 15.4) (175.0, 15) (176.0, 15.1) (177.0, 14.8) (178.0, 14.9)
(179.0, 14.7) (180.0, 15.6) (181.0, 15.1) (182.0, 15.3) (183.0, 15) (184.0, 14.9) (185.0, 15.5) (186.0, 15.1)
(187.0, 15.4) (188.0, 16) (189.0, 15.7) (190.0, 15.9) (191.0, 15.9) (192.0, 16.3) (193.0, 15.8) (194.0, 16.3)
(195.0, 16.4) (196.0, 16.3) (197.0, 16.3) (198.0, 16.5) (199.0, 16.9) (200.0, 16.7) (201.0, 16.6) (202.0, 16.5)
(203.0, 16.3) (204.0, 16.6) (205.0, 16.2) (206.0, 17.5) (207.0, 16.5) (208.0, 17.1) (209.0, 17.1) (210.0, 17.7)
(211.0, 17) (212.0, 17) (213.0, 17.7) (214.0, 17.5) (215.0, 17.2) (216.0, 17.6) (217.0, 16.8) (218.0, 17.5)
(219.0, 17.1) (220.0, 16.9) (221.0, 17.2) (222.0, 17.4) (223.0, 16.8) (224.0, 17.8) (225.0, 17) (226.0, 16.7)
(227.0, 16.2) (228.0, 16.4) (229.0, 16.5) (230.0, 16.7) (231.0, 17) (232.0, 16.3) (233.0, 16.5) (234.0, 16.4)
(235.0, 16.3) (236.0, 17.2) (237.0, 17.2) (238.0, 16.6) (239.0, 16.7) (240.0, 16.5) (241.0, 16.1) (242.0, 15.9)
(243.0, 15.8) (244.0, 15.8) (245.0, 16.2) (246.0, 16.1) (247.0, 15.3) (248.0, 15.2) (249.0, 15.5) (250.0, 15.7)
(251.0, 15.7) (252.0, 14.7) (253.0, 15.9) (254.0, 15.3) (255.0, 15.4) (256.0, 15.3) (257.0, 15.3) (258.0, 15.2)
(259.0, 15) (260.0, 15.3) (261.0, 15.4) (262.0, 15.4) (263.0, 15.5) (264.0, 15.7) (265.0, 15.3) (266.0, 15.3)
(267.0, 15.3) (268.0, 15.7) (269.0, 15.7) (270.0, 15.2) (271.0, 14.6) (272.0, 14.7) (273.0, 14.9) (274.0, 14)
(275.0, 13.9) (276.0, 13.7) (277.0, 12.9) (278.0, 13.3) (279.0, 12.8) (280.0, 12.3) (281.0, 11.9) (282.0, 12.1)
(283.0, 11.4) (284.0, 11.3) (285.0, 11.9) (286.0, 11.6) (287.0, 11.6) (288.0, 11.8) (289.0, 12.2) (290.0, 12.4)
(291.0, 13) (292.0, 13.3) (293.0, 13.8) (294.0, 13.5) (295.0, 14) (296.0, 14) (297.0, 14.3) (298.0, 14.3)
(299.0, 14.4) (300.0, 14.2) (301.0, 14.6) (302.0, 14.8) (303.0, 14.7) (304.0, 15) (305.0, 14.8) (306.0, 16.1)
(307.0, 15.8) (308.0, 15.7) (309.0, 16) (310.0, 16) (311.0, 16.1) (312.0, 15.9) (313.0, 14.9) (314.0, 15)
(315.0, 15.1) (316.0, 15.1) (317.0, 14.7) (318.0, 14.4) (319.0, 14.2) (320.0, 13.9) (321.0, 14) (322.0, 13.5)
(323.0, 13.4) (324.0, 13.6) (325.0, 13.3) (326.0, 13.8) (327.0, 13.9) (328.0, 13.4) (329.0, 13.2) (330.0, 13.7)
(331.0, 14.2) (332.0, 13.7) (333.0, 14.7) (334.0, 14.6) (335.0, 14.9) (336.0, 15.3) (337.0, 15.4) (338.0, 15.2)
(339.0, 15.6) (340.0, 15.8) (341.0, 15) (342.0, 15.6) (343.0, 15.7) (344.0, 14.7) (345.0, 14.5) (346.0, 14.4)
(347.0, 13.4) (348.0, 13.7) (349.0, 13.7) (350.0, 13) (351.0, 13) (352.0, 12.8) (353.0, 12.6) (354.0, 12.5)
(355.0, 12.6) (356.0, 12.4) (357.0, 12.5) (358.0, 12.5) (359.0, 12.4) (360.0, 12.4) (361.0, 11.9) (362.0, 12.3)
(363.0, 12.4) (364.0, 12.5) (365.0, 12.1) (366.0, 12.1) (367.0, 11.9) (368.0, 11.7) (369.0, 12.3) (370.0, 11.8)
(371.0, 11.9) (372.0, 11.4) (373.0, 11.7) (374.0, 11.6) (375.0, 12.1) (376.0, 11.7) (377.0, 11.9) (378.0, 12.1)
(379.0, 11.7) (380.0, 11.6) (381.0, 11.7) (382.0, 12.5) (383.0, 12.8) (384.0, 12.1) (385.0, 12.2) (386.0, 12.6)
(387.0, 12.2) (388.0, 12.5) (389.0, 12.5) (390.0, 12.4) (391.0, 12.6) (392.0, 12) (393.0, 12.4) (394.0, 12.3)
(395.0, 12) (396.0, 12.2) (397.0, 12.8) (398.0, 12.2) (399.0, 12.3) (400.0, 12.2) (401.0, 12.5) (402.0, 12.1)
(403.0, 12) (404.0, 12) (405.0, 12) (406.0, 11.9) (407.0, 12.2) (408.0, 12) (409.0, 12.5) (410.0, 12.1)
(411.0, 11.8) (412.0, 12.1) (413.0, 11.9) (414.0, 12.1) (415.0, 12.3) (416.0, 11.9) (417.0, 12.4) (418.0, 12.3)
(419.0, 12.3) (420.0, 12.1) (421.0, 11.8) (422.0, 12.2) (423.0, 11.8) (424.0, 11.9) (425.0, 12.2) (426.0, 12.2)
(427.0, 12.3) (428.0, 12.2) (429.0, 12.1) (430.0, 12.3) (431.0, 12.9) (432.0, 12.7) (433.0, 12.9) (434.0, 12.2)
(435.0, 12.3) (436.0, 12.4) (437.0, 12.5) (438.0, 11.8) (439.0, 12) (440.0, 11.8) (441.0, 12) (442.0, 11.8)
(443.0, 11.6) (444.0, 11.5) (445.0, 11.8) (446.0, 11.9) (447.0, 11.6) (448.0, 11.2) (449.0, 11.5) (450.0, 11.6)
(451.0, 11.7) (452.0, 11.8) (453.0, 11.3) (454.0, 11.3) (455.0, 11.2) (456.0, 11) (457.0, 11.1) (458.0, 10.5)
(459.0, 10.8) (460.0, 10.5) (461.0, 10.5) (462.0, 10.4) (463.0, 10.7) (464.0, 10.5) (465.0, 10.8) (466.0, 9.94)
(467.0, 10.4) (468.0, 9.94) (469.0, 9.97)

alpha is 0.76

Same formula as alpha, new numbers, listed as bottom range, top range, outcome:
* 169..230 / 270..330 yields 0.85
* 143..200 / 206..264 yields 1.05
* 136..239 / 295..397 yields 0.84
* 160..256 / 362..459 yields 0.74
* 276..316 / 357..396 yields 0.88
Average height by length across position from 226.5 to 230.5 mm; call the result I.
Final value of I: 16.4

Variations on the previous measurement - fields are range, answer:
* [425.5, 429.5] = 12.2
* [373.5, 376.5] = 11.8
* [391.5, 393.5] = 12.2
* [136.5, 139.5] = 15.9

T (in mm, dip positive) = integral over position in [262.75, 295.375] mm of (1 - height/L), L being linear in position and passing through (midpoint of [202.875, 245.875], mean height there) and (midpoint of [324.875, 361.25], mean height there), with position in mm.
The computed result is 4.1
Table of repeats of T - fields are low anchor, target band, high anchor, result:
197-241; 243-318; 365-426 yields 3.5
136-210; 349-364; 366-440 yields 0.4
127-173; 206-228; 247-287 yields -3.2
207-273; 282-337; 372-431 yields 1.5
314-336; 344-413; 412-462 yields 3.5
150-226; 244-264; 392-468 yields -0.7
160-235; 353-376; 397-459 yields 1.8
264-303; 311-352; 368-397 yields -4.8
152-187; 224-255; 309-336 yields -2.6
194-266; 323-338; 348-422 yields -0.5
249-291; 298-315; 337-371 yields -1.8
